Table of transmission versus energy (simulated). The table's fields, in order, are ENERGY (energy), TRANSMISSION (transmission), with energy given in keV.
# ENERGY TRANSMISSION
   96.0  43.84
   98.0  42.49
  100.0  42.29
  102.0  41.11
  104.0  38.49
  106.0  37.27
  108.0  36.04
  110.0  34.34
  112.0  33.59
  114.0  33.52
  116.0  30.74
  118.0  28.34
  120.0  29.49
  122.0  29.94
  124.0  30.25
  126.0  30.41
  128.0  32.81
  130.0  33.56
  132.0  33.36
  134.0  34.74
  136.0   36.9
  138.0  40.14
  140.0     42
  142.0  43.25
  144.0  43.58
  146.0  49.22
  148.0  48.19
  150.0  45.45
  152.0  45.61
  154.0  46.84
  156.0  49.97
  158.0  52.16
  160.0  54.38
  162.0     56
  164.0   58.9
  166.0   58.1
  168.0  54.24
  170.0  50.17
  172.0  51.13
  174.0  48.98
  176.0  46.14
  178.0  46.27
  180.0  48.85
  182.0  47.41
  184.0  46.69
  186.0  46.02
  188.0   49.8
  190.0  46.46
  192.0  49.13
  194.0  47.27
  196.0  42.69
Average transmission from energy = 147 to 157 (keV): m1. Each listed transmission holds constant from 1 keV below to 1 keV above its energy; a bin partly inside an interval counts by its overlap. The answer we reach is 47.2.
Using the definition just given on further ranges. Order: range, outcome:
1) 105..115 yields 35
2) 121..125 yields 30.1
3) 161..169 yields 56.8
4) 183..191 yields 47.2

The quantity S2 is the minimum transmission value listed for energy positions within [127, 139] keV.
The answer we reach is 32.81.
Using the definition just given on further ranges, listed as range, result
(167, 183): 46.14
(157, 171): 50.17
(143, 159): 43.58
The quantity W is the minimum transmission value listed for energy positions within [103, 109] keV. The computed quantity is 36.04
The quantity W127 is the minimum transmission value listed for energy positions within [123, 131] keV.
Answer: 30.25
